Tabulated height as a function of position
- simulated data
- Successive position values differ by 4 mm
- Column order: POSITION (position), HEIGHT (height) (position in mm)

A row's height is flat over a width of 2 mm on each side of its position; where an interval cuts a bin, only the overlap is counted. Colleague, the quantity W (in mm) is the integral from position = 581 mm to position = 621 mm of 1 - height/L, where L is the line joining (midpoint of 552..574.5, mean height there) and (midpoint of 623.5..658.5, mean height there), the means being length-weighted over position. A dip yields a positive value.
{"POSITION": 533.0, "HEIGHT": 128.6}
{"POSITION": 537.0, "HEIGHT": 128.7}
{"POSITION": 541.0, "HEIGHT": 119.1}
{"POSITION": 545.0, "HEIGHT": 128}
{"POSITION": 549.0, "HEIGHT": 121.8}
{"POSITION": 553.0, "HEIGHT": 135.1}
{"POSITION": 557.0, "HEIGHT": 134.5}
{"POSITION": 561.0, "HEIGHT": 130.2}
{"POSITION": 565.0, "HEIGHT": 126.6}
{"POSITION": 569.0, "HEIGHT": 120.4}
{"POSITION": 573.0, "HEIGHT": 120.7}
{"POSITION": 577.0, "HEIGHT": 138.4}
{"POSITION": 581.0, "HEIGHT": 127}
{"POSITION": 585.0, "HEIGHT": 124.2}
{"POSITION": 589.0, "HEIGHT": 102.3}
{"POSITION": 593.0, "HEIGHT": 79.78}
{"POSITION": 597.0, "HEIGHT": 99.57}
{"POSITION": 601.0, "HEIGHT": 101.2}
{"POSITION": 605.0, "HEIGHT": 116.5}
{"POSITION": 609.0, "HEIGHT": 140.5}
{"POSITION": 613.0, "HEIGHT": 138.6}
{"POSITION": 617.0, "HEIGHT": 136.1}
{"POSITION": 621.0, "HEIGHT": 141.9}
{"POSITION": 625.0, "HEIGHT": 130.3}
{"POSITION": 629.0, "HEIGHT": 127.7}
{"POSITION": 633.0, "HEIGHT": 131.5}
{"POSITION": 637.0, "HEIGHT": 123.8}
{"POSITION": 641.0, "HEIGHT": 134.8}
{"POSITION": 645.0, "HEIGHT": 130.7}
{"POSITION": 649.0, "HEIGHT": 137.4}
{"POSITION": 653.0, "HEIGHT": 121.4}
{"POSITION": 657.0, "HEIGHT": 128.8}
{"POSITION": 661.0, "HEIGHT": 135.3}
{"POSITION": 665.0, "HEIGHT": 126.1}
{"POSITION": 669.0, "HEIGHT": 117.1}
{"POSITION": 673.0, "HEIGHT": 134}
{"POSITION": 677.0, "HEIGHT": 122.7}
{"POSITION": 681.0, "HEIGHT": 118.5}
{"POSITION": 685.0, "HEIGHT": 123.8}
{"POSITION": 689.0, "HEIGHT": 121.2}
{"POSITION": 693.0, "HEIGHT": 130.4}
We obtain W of 3.5 mm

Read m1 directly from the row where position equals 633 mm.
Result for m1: 131.5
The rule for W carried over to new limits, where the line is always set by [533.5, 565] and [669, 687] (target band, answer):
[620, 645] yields -1.2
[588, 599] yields 2.9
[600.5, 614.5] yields 0.0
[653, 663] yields -0.4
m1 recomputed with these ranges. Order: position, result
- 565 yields 126.6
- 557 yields 134.5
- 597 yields 99.57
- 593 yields 79.78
